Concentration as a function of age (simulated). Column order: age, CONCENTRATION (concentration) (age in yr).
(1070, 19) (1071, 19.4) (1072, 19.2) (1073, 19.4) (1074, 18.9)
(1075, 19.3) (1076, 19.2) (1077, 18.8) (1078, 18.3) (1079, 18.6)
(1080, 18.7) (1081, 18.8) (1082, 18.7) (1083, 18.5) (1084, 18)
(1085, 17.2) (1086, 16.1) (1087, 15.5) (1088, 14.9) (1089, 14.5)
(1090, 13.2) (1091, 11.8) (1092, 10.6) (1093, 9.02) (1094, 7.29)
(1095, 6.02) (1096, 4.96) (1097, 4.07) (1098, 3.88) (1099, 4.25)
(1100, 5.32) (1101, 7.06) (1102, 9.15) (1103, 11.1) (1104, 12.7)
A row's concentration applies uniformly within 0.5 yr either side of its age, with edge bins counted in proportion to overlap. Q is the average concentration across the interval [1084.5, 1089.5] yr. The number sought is 15.6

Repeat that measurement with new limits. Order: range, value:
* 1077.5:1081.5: 18.6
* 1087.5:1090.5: 14.2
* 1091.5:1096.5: 7.58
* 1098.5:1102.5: 6.45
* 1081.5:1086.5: 17.7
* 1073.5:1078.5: 18.9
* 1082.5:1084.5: 18.2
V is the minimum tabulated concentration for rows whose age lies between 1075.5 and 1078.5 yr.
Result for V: 18.3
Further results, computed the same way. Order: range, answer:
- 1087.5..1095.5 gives 6.02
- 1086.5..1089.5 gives 14.5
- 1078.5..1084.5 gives 18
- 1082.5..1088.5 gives 14.9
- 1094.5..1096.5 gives 4.96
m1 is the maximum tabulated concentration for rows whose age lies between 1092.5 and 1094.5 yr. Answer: 9.02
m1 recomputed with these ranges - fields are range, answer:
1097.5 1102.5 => 9.15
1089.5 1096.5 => 13.2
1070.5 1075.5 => 19.4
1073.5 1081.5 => 19.3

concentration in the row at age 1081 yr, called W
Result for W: 18.8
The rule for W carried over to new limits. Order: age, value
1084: 18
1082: 18.7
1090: 13.2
